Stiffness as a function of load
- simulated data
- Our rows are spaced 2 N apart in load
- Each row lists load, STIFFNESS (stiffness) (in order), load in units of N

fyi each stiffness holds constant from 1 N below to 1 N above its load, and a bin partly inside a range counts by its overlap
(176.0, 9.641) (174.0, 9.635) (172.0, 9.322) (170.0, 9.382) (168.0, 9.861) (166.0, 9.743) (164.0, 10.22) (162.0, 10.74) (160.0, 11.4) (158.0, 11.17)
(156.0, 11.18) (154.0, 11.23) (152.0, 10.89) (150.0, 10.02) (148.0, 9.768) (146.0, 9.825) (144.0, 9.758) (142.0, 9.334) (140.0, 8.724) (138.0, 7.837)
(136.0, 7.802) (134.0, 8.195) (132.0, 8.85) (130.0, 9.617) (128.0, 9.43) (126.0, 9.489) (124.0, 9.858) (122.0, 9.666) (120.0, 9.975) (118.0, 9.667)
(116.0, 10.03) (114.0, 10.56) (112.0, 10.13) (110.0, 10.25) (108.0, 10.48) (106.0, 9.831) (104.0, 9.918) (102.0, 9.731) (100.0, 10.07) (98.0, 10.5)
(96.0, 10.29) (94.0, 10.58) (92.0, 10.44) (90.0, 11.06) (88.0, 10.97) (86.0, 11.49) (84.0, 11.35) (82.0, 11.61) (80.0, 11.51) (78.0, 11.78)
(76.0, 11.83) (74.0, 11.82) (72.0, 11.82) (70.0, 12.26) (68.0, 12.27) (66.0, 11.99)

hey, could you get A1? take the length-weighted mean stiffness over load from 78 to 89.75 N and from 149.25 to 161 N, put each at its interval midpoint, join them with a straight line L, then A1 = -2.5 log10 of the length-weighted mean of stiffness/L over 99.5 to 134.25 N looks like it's 0.15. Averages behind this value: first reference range 11.4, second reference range 11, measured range 9.79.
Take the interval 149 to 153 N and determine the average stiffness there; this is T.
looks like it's 10.5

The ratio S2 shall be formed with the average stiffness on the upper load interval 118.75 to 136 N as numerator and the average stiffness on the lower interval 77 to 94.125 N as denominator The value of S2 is 0.83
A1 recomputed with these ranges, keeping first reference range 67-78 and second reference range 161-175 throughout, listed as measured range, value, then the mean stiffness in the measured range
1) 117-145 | 0.17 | 9.16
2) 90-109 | 0.11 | 10.2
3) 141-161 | -0.03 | 10.5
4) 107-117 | 0.08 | 10.3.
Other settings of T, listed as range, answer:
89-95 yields 10.7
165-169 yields 9.8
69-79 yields 11.9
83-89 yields 11.3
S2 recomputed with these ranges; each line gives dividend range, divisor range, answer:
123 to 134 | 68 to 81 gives 0.79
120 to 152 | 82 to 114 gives 0.88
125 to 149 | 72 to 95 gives 0.80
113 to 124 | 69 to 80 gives 0.84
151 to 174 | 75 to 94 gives 0.92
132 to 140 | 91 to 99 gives 0.78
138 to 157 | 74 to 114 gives 0.93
